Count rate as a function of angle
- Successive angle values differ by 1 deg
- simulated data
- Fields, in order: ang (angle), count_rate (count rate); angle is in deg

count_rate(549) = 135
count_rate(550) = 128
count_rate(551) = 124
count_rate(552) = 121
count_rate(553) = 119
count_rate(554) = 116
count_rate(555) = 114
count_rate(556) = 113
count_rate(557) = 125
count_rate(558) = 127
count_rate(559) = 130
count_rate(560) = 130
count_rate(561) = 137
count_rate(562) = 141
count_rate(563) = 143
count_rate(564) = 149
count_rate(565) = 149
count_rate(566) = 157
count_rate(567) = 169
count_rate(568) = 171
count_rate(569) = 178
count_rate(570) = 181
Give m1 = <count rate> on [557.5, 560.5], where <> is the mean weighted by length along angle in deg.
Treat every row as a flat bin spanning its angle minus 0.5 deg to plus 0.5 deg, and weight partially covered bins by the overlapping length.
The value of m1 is 129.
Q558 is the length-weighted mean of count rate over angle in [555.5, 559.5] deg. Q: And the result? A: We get 124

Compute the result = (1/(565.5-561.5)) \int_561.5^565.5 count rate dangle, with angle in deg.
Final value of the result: 146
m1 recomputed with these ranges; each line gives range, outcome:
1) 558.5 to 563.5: 136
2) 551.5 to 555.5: 118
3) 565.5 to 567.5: 163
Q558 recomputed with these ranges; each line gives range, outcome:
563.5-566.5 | 152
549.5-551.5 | 126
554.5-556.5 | 114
